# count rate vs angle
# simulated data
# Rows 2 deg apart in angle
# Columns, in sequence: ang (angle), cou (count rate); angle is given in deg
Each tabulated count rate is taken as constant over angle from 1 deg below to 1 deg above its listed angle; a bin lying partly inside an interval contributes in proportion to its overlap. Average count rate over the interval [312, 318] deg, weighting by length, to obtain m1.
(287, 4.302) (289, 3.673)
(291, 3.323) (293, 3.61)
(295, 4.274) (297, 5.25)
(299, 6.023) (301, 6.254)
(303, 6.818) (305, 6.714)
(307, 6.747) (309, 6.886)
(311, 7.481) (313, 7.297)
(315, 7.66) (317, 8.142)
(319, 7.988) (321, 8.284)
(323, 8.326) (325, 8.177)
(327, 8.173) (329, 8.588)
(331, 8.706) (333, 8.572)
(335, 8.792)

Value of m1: 7.7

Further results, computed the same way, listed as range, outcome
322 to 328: 8.23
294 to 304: 5.72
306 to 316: 7.21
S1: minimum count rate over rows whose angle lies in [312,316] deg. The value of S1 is 7.297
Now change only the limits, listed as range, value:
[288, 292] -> 3.323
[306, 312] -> 6.747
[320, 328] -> 8.173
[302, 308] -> 6.714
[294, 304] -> 4.274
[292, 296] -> 3.61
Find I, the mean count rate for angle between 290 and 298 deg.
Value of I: 4.11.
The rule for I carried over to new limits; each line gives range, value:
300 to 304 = 6.54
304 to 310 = 6.78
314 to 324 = 8.08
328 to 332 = 8.65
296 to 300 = 5.64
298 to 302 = 6.14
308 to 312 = 7.18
